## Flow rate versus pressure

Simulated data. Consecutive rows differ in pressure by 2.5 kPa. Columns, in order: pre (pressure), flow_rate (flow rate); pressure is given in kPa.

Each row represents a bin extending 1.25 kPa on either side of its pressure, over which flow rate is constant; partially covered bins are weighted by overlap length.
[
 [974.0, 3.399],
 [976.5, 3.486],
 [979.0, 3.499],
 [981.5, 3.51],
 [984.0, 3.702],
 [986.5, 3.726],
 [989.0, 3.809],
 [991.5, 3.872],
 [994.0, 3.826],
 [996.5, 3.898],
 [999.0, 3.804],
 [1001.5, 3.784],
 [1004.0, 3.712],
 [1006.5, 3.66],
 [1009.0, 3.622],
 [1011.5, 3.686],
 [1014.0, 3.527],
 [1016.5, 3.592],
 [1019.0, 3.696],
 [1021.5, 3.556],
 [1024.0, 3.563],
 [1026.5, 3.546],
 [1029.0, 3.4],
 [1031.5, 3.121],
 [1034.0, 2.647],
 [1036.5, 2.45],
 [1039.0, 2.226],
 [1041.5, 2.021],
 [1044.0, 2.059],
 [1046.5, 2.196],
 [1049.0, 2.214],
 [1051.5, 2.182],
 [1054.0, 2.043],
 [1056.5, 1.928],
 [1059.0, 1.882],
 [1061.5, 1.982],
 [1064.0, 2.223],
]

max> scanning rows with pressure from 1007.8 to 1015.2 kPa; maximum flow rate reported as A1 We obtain 3.686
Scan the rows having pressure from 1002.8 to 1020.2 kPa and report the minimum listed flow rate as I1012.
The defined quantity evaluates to 3.527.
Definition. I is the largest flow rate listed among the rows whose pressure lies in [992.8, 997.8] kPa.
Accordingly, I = 3.898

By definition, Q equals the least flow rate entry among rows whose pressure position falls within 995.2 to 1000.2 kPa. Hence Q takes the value 3.804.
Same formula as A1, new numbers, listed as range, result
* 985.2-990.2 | 3.809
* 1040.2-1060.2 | 2.214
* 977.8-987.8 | 3.726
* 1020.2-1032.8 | 3.563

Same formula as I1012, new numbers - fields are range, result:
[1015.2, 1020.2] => 3.592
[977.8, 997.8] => 3.499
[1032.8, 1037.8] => 2.45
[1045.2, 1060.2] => 1.882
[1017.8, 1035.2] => 2.647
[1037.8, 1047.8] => 2.021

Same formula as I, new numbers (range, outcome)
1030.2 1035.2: 3.121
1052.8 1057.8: 2.043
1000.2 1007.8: 3.784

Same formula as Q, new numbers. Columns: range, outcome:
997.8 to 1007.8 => 3.66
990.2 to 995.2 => 3.826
